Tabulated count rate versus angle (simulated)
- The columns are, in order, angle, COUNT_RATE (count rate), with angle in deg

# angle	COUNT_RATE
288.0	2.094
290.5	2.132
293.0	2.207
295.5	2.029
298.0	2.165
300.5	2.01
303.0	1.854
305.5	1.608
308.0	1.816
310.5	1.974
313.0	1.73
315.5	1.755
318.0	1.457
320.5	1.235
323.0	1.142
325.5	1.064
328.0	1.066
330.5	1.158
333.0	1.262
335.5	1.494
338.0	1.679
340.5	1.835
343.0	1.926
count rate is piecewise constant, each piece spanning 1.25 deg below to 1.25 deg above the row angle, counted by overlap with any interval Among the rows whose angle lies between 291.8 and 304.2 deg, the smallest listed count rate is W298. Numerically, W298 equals 1.854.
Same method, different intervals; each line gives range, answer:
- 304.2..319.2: 1.457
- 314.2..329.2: 1.064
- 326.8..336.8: 1.066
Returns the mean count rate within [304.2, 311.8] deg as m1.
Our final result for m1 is 1.8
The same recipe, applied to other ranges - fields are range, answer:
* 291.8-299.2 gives 2.13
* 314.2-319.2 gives 1.61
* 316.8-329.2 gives 1.19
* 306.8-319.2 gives 1.75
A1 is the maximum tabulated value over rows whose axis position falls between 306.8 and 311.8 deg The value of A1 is 1.974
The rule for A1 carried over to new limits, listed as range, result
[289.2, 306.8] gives 2.207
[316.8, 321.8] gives 1.457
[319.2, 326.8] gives 1.235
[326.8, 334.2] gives 1.262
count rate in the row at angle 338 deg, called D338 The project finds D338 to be 1.679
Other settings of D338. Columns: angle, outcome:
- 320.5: 1.235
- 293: 2.207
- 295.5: 2.029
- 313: 1.73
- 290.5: 2.132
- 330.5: 1.158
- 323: 1.142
